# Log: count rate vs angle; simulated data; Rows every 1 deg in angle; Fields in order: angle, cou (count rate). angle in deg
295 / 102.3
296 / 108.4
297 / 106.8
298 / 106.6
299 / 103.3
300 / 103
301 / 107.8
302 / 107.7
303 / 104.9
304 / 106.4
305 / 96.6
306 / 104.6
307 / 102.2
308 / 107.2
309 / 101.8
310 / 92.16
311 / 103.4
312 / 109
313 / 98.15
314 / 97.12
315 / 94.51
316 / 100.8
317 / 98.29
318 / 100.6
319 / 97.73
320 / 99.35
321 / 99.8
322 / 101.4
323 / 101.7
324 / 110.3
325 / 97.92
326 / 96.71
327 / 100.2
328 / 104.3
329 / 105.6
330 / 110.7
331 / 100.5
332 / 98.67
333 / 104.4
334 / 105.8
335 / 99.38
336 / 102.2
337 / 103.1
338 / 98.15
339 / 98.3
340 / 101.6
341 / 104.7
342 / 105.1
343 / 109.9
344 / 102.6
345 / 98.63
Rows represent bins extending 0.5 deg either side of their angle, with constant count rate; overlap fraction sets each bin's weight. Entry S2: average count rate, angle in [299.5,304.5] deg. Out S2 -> 106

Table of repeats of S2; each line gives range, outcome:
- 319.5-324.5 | 103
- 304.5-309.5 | 102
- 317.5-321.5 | 99.4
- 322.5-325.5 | 103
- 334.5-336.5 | 101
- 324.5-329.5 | 101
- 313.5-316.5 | 97.5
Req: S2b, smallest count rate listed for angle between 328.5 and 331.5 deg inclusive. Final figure 100.5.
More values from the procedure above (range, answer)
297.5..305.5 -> 96.6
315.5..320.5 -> 97.73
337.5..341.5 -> 98.15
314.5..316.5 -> 94.51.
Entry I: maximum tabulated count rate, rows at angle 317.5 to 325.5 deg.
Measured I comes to 110.3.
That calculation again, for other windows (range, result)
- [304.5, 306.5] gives 104.6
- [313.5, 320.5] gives 100.8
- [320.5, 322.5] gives 101.4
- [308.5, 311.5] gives 103.4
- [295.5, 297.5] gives 108.4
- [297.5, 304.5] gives 107.8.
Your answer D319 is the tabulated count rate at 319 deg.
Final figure 97.73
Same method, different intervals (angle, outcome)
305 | 96.6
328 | 104.3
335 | 99.38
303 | 104.9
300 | 103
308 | 107.2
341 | 104.7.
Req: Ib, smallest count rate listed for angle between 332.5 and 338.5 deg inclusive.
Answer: 98.15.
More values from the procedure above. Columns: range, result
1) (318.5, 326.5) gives 96.71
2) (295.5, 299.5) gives 103.3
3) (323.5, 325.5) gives 97.92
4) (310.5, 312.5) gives 103.4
